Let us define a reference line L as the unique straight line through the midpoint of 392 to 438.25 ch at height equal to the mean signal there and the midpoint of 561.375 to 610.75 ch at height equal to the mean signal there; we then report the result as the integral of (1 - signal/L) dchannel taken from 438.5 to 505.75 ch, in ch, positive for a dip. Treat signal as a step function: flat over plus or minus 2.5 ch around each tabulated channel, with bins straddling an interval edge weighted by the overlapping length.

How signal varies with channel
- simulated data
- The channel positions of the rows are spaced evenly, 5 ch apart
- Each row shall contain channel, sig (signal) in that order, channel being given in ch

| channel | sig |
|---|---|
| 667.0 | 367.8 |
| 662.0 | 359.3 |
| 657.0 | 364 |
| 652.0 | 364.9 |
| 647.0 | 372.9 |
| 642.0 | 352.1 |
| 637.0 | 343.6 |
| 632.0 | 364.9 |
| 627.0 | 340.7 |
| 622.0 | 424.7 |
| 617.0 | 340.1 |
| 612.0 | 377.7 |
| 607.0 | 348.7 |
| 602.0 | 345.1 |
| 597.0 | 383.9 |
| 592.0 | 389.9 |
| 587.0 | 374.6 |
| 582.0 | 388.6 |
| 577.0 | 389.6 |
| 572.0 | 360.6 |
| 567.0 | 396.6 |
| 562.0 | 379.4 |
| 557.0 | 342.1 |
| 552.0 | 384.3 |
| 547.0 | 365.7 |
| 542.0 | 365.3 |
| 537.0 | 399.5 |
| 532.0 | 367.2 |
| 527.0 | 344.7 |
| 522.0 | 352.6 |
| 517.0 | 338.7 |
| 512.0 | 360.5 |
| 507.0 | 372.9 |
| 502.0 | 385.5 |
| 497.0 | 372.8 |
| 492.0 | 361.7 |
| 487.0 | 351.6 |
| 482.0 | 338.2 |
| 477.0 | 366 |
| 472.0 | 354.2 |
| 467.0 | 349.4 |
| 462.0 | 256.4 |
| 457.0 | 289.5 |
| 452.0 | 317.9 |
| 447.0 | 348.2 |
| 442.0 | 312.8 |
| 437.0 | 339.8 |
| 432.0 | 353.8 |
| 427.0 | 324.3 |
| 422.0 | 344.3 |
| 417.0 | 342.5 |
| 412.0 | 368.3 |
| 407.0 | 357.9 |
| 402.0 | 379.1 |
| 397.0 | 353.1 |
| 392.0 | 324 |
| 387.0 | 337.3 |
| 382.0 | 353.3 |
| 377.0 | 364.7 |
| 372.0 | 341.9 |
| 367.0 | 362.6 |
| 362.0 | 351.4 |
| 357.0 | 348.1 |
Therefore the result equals 3.65 ch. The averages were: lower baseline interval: 350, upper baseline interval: 376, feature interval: 339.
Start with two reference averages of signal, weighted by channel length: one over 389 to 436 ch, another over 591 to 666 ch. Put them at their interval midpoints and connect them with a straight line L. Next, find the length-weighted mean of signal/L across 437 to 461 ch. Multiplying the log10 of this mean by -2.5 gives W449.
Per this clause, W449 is 0.12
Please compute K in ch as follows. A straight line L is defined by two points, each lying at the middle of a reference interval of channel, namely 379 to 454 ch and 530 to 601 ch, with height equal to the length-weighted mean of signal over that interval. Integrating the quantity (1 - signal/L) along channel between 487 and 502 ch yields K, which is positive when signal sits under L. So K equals -0.26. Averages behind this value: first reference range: 344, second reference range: 377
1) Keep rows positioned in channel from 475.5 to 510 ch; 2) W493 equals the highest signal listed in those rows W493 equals 385.5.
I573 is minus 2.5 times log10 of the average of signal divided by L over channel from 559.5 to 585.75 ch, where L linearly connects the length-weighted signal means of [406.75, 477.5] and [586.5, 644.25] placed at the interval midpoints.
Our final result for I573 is -0.07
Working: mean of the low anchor 333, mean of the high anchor 365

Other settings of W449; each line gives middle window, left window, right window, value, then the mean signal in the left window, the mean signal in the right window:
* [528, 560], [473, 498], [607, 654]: -0.030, 357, 364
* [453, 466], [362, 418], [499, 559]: 0.244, 353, 365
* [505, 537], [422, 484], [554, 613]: -0.021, 330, 373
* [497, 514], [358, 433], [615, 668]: -0.051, 350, 363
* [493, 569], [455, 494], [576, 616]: -0.050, 334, 373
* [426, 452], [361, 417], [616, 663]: 0.065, 354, 364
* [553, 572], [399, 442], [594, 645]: -0.040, 349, 363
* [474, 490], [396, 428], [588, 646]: 0.017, 354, 365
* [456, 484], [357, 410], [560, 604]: 0.116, 352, 379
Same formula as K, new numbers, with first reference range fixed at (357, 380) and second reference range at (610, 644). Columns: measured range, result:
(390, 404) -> 0.1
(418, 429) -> 0.6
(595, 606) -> 0.0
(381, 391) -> 0.4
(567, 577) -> -0.4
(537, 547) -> -0.4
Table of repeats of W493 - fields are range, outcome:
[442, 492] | 366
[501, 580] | 399.5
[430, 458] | 353.8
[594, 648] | 424.7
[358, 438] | 379.1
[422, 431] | 344.3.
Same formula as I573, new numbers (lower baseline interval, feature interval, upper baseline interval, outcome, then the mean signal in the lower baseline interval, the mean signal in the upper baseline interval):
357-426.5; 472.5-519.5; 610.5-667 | -0.01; 351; 364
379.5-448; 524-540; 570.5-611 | -0.02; 346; 373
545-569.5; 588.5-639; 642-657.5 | 0.01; 374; 365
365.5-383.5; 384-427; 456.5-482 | -0.01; 355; 327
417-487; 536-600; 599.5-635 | -0.07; 332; 363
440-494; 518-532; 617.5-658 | -0.03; 331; 365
